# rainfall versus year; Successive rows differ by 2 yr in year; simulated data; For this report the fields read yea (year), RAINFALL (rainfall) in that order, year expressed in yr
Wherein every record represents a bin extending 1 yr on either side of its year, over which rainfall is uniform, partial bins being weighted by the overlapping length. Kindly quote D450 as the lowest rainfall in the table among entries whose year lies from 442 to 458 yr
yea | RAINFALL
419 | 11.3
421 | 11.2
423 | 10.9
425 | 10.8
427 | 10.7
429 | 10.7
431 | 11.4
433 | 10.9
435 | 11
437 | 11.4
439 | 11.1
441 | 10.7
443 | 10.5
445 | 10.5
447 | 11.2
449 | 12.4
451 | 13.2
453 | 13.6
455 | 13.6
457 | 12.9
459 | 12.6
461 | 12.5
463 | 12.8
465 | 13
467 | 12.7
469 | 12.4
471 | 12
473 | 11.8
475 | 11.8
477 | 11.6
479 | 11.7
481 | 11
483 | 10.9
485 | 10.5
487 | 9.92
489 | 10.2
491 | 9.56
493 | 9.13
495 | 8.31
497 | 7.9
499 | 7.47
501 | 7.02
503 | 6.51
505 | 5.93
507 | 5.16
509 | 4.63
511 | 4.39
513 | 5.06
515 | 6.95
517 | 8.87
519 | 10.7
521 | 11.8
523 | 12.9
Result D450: 10.5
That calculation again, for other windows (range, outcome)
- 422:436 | 10.7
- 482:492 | 9.56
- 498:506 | 5.93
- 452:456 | 13.6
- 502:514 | 4.39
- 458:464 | 12.5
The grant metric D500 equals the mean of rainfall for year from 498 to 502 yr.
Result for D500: 7.24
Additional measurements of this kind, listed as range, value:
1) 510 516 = 5.47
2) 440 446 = 10.6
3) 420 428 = 10.9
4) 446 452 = 12.3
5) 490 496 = 9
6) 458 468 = 12.7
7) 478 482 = 11.3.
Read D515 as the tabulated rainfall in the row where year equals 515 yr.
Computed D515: 6.95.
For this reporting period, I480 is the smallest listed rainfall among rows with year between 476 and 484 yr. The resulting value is 10.9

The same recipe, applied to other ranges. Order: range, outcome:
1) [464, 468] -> 12.7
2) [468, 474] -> 11.8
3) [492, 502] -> 7.02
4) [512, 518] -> 5.06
